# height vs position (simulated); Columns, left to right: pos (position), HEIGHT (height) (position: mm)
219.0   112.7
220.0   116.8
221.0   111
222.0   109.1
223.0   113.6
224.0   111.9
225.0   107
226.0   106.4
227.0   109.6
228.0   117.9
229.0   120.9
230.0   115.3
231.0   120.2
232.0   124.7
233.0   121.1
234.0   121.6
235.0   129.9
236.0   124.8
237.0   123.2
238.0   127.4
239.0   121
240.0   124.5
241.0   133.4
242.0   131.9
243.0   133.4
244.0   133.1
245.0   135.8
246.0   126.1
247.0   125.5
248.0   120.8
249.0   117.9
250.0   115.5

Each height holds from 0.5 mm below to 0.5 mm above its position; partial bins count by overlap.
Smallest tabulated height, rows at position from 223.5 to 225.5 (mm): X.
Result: 107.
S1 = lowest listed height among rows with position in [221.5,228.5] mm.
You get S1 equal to 106.4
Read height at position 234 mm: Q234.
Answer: 121.6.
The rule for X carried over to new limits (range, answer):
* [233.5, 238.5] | 121.6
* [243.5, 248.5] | 120.8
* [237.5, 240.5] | 121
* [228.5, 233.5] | 115.3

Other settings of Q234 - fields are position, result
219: 112.7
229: 120.9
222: 109.1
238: 127.4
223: 113.6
